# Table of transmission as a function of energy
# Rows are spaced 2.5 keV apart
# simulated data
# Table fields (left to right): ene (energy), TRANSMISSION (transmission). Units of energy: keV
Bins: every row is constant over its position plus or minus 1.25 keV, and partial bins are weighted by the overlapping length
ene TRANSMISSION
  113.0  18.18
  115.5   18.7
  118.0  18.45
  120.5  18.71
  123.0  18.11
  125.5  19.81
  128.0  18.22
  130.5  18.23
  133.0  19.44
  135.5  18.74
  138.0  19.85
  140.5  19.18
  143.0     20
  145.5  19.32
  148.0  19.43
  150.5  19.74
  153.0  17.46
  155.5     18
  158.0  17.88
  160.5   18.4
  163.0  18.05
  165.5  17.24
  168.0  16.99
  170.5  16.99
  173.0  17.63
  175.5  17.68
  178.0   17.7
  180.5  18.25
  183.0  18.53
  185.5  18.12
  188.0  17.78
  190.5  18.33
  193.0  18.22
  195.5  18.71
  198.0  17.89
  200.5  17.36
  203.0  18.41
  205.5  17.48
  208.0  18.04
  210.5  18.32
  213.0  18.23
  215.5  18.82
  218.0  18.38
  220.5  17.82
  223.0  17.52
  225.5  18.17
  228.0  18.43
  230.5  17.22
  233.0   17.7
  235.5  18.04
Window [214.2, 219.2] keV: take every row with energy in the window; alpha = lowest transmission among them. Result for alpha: 18.38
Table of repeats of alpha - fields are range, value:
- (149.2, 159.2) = 17.46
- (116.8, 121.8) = 18.45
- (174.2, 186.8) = 17.68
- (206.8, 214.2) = 18.04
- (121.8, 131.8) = 18.11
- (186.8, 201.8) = 17.36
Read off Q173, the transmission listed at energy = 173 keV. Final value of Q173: 17.63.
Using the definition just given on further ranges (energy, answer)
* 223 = 17.52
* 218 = 18.38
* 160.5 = 18.4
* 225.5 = 18.17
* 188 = 17.78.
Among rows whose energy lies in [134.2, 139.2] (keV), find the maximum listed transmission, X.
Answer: 19.85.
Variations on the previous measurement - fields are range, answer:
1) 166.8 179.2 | 17.7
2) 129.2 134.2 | 19.44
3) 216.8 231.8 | 18.43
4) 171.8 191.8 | 18.53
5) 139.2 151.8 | 20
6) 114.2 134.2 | 19.81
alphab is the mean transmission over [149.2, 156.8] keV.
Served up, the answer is 18.4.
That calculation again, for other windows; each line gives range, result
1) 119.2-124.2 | 18.4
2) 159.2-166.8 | 17.9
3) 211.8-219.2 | 18.5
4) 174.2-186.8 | 18.1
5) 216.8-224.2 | 17.9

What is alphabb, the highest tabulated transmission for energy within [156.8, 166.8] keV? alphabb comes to 18.4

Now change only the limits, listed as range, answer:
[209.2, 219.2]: 18.82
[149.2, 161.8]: 19.74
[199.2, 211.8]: 18.41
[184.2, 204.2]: 18.71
